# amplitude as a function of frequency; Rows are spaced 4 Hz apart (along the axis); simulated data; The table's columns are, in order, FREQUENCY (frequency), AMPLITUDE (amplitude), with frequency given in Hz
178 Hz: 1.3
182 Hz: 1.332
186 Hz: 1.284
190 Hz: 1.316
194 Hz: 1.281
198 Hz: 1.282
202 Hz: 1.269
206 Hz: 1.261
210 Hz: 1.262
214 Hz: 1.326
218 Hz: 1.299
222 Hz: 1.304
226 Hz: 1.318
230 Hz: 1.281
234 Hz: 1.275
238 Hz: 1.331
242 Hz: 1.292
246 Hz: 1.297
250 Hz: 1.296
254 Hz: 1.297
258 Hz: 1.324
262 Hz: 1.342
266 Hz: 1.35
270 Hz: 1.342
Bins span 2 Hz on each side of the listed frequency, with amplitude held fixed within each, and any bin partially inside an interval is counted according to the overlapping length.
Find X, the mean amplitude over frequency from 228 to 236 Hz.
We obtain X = 1.28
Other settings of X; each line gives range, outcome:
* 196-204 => 1.28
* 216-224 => 1.3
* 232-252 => 1.3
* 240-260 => 1.3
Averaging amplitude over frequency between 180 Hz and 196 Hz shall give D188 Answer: 1.3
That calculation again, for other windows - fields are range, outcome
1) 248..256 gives 1.3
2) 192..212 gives 1.27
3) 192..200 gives 1.28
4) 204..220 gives 1.29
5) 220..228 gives 1.31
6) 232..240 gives 1.3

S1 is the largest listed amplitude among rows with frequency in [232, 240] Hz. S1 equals 1.331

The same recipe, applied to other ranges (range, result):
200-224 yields 1.326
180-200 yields 1.332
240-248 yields 1.297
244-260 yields 1.324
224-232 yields 1.318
